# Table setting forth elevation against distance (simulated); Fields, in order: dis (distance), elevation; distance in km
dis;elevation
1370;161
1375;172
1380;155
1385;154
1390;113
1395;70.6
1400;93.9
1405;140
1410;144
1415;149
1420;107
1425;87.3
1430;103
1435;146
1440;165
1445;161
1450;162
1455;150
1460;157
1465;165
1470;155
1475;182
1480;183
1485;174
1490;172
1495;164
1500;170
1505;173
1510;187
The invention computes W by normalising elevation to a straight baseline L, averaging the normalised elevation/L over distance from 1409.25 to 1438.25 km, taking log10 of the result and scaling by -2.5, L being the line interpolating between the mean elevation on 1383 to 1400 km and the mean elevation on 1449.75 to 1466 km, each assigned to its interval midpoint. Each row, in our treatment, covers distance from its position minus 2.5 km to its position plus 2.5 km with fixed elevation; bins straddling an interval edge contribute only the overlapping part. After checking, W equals 0.08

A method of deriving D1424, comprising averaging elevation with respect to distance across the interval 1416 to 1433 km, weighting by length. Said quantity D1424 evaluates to 105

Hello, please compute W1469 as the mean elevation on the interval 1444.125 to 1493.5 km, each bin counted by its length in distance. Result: 166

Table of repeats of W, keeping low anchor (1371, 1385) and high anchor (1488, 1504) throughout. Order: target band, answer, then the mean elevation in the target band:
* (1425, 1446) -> 0.21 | 136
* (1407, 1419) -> 0.16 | 141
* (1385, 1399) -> 0.49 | 103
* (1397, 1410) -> 0.33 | 120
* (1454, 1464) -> 0.07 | 156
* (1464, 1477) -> 0.00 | 167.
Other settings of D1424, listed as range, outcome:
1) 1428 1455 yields 148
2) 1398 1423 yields 127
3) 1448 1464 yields 157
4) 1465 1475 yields 164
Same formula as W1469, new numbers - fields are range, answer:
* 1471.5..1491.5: 177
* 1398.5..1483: 145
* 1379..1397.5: 121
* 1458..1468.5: 161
